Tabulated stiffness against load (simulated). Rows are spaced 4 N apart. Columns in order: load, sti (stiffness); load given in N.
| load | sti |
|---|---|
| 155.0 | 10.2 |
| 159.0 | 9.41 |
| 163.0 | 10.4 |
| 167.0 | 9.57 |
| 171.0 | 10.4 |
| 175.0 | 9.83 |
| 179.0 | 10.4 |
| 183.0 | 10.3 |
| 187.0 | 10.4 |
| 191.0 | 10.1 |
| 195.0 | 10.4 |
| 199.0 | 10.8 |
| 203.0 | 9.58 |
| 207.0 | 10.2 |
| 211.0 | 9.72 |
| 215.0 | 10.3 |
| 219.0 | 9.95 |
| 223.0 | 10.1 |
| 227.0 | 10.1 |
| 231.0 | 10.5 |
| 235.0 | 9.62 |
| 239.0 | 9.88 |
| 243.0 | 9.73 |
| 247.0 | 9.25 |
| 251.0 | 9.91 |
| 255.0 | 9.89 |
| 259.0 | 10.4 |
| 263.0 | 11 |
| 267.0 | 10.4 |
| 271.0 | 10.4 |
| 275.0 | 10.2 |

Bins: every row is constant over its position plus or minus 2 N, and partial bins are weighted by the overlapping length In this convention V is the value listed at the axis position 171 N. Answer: 10.4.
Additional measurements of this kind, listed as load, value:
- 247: 9.25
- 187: 10.4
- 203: 9.58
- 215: 10.3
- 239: 9.88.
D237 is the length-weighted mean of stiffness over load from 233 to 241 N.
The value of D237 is 9.75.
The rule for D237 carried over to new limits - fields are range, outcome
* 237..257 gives 9.73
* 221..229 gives 10.1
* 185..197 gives 10.3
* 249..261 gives 10.1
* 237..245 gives 9.8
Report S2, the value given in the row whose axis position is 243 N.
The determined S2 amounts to 9.73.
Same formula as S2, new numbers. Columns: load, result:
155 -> 10.2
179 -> 10.4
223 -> 10.1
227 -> 10.1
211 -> 9.72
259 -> 10.4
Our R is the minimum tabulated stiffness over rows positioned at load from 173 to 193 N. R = 9.83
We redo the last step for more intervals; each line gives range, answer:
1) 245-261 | 9.25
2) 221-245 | 9.62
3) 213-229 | 9.95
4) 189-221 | 9.58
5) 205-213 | 9.72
